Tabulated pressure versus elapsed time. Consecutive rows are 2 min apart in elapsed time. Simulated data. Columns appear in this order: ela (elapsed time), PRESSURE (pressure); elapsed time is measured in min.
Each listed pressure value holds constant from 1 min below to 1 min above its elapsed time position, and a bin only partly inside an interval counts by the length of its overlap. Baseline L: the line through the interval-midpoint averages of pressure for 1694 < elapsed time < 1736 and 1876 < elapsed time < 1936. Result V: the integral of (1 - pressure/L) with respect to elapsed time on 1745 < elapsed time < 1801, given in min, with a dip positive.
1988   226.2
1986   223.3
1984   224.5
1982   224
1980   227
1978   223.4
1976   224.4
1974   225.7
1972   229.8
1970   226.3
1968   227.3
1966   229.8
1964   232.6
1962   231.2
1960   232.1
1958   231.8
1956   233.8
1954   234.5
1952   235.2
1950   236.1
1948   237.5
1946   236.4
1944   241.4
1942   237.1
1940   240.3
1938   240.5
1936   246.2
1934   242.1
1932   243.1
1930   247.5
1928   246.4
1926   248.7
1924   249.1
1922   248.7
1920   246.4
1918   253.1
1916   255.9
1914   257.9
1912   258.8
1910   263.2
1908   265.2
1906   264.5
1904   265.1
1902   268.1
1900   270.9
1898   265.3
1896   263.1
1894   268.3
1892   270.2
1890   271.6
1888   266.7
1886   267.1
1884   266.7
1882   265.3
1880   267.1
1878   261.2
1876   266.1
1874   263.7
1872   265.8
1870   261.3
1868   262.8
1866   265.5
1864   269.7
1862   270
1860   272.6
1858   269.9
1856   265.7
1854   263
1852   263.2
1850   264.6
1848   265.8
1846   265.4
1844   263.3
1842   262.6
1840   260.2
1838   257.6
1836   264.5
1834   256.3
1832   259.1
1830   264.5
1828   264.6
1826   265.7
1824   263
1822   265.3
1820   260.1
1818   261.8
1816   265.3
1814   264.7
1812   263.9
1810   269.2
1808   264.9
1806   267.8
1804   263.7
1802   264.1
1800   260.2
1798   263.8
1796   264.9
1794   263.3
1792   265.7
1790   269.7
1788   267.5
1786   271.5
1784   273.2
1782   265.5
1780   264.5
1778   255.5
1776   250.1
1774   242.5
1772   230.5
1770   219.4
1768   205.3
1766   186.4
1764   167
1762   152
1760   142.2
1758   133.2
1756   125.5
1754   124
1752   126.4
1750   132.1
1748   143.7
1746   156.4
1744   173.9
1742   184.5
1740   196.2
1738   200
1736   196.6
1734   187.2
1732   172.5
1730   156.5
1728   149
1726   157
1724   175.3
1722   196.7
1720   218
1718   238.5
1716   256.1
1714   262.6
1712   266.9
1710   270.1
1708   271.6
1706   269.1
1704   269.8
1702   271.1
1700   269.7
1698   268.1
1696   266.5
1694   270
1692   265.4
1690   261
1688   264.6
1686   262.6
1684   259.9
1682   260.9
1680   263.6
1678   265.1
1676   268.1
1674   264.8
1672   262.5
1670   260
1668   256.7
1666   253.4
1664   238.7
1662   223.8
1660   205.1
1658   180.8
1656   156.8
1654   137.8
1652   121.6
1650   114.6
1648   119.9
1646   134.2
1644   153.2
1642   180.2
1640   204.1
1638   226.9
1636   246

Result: 6.5 min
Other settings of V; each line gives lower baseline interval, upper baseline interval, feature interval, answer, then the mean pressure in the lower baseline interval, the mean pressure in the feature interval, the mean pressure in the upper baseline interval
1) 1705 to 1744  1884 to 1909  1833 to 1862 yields -1.5 min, 211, 264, 267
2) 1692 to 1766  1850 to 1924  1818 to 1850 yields -2.6 min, 201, 263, 264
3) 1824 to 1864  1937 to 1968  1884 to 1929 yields -2.4 min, 264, 261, 235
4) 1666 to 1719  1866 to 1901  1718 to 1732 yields 4.5 min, 264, 180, 266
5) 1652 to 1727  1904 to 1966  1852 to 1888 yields -3.3 min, 242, 266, 245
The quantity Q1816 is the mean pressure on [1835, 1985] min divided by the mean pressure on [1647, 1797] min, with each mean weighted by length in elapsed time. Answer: 1.15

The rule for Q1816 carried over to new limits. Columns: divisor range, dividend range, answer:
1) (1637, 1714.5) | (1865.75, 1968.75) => 1.09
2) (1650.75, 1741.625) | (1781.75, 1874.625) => 1.15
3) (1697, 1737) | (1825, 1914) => 1.17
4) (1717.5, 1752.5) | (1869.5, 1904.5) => 1.52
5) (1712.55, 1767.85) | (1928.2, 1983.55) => 1.33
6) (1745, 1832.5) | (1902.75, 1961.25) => 1.07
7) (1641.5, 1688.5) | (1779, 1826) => 1.25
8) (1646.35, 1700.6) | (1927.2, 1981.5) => 1.02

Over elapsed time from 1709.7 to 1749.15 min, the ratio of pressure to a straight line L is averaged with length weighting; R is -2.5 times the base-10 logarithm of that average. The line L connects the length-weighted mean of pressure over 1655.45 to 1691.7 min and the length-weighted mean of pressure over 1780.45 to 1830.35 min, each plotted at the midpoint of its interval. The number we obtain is 0.28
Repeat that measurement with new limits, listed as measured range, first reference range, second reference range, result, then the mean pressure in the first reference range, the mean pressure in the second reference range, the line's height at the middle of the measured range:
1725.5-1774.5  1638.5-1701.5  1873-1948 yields 0.351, 223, 256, 234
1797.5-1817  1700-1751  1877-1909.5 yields -0.122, 208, 267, 237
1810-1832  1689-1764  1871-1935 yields -0.130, 204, 260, 234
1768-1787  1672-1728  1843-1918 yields 0.031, 251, 265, 257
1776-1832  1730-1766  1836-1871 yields -0.227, 160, 265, 216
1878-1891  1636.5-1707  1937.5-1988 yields -0.161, 227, 231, 230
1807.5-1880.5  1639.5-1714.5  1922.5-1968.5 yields -0.124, 231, 239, 236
